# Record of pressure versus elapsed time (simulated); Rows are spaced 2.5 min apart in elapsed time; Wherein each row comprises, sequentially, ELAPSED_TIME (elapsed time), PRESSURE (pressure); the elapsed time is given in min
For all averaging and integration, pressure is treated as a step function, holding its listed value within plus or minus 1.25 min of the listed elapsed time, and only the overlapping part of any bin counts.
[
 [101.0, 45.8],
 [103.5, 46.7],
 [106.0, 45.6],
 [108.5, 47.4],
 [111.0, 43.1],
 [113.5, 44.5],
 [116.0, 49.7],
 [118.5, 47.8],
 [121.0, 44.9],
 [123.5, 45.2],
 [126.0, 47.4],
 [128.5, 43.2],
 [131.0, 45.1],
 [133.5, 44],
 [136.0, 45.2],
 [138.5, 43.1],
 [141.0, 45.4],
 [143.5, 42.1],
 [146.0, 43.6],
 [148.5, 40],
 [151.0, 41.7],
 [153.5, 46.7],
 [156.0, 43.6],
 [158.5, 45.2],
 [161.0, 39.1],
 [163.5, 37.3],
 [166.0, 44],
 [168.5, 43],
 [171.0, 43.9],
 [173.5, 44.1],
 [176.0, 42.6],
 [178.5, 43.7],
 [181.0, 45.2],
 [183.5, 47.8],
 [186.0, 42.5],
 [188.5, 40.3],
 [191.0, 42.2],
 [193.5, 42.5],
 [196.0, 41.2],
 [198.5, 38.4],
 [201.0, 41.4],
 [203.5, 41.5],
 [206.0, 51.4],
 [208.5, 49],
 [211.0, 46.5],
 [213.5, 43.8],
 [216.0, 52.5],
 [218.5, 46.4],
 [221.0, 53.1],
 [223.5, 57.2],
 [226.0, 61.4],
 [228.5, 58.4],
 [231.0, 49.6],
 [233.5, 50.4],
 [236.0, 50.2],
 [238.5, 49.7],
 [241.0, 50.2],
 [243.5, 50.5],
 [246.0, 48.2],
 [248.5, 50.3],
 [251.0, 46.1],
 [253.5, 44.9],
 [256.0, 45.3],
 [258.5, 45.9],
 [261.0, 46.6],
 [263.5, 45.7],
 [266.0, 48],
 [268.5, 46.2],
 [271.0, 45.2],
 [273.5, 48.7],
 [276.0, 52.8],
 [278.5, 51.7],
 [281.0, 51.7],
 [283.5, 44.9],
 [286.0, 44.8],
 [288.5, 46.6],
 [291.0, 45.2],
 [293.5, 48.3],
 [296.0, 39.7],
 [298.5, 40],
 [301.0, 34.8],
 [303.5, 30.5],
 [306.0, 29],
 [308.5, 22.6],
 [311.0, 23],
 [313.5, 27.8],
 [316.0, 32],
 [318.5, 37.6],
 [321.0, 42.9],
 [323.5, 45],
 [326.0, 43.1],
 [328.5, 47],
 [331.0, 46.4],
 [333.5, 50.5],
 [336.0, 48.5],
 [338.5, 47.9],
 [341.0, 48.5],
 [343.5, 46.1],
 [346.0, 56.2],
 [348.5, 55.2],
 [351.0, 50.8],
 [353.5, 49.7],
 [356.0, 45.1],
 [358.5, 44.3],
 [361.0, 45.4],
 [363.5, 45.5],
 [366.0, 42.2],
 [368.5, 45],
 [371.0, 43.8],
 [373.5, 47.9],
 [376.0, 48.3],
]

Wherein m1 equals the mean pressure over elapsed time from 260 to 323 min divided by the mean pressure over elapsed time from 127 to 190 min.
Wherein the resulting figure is 0.9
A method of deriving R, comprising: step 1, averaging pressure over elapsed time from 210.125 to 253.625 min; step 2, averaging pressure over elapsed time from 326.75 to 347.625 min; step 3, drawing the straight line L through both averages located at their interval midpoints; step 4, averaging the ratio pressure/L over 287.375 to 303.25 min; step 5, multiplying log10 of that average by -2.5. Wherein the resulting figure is 0.19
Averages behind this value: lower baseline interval 50.7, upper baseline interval 48.9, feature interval 41.6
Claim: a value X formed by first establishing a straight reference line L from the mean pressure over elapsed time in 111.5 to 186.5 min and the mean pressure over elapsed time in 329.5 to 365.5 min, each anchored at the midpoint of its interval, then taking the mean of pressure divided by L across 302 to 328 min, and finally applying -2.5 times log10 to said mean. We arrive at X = 0.38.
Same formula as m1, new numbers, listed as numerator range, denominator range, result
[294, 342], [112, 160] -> 0.87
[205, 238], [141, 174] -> 1.21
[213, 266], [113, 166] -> 1.13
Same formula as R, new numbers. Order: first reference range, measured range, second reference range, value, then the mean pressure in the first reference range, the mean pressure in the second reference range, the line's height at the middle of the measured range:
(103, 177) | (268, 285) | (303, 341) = -0.21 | 44.2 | 38.7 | 40.1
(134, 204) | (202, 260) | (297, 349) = -0.18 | 42.8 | 40.5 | 41.9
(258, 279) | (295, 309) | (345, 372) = 0.39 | 47.8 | 47.5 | 47.7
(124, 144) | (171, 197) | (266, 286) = 0.06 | 44.6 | 48.5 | 45.9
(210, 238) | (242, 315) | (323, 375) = 0.16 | 51.8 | 47.4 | 49.9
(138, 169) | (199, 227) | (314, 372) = -0.13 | 42.7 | 45.8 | 43.6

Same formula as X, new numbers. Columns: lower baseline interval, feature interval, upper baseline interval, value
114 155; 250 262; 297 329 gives -0.20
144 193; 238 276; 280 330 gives -0.18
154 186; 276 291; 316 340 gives -0.09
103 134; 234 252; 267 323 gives -0.18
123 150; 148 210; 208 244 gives 0.10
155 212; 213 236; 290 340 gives -0.25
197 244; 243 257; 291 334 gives -0.04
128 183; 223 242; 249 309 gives -0.22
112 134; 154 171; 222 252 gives 0.13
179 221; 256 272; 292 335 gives -0.13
